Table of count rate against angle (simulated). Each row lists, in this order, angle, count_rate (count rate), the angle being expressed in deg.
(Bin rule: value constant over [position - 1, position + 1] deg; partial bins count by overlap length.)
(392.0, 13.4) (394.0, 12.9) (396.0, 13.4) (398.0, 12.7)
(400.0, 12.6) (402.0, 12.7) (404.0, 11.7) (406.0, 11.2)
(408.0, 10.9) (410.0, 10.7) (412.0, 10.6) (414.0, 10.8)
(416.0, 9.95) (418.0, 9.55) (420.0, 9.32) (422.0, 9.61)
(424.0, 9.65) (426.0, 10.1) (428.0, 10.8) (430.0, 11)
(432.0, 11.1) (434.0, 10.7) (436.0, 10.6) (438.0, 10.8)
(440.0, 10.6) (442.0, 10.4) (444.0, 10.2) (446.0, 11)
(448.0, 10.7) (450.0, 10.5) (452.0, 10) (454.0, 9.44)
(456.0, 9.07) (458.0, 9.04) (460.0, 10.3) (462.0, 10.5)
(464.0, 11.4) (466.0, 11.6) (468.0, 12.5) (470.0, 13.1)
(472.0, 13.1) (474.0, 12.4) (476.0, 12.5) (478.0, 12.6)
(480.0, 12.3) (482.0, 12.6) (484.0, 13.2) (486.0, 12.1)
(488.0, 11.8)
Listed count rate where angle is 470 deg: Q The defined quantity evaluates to 13.1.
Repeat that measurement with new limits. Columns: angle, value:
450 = 10.5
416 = 9.95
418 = 9.55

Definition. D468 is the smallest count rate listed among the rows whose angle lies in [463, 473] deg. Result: 11.4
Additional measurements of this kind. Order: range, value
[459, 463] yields 10.3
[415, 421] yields 9.32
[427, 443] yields 10.4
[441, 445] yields 10.2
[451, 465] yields 9.04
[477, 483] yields 12.3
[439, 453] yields 10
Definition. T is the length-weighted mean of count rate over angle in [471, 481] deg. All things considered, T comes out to 12.6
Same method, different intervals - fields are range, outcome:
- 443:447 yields 10.6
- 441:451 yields 10.6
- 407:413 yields 10.7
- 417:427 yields 9.65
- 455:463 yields 9.73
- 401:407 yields 11.9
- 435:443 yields 10.6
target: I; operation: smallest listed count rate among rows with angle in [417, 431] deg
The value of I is 9.32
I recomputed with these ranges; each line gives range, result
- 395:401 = 12.6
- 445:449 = 10.7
